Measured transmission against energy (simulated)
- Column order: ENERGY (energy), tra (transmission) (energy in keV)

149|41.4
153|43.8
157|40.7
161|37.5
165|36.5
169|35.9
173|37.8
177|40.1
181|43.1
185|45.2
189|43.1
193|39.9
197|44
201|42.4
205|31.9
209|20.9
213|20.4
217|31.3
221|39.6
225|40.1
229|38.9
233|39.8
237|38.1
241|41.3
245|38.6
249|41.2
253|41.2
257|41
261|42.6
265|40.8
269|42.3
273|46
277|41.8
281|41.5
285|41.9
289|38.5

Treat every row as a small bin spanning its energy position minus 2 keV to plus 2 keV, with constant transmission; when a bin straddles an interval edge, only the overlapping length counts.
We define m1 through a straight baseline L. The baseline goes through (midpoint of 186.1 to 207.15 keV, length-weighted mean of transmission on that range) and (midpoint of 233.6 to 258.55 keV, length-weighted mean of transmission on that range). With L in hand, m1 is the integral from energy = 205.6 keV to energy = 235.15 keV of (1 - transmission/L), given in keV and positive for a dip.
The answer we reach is 5.35 keV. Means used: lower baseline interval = 40.3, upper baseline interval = 40.2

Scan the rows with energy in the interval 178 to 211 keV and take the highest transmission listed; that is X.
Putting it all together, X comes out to 45.2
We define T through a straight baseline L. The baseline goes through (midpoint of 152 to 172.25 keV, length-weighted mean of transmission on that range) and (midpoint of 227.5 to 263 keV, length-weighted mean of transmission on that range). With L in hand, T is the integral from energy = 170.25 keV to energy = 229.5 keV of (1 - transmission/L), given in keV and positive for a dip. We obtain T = 3.2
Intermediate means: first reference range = 38.6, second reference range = 40.3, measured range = 37.2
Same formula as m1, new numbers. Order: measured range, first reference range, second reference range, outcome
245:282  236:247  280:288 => -1.33 keV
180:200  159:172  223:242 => -2.79 keV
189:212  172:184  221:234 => 2.61 keV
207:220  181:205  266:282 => 5.19 keV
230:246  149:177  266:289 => 0.65 keV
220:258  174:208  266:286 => 1.60 keV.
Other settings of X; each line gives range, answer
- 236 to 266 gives 42.6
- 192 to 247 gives 44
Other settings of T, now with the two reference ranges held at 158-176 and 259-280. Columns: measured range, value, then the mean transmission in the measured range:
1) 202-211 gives 2.6 keV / 28.2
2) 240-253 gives 0.3 keV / 40.4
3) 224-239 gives 0.5 keV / 39.2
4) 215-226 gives 0.9 keV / 36.7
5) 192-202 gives -0.9 keV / 42.3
